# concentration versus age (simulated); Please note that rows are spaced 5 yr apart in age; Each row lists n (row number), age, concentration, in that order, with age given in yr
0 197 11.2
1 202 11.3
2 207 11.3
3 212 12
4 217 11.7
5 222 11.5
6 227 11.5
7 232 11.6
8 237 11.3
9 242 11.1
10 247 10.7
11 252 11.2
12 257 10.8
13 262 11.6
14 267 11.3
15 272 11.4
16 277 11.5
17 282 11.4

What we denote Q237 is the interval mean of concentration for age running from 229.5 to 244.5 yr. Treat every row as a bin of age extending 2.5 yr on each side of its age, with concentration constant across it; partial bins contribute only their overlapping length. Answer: 11.3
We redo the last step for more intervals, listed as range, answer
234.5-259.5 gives 11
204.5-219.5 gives 11.7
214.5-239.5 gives 11.5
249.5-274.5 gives 11.3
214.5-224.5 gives 11.6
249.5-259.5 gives 11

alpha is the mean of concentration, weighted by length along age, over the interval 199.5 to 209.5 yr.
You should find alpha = 11.3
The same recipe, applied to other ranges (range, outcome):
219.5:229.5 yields 11.5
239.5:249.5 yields 10.9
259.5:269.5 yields 11.4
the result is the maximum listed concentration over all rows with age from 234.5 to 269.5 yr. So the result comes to 11.6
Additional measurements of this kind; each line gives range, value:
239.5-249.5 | 11.1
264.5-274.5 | 11.4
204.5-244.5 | 12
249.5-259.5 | 11.2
